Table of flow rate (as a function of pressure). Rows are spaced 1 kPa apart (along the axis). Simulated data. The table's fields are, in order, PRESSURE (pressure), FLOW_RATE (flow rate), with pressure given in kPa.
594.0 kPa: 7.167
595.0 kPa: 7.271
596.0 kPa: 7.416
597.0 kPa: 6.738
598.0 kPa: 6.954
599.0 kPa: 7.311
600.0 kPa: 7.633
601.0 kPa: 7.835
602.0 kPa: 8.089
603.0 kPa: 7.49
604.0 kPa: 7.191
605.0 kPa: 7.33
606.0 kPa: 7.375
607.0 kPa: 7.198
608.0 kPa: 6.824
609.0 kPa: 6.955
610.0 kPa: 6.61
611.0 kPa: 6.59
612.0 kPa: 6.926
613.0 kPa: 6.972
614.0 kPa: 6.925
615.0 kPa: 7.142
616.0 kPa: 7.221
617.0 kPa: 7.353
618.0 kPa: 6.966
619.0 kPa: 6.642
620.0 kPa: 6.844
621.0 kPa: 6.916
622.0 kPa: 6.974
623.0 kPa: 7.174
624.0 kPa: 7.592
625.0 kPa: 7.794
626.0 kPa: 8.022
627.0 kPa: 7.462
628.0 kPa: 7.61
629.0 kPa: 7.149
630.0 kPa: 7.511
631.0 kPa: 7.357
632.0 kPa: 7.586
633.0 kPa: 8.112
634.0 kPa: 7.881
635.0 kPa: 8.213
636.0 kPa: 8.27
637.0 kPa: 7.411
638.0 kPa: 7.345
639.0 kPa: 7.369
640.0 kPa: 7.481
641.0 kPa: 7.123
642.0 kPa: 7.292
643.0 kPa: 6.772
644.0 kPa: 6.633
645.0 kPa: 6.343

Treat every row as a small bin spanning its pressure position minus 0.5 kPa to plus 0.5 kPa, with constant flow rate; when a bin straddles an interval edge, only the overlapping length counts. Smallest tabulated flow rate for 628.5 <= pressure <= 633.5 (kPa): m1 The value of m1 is 7.149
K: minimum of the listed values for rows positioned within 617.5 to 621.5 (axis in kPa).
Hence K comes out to 6.642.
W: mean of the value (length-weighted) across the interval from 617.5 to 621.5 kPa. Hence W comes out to 6.84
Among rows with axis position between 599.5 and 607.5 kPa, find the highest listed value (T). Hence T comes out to 8.089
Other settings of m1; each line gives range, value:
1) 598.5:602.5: 7.311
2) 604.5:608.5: 6.824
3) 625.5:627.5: 7.462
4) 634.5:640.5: 7.345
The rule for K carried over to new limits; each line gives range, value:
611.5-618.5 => 6.925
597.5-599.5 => 6.954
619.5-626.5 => 6.844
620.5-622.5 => 6.916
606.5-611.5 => 6.59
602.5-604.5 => 7.191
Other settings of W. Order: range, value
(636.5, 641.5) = 7.35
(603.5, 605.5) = 7.26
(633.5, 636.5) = 8.12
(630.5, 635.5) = 7.83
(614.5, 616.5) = 7.18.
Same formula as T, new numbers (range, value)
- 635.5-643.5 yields 8.27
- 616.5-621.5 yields 7.353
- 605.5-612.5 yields 7.375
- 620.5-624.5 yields 7.592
